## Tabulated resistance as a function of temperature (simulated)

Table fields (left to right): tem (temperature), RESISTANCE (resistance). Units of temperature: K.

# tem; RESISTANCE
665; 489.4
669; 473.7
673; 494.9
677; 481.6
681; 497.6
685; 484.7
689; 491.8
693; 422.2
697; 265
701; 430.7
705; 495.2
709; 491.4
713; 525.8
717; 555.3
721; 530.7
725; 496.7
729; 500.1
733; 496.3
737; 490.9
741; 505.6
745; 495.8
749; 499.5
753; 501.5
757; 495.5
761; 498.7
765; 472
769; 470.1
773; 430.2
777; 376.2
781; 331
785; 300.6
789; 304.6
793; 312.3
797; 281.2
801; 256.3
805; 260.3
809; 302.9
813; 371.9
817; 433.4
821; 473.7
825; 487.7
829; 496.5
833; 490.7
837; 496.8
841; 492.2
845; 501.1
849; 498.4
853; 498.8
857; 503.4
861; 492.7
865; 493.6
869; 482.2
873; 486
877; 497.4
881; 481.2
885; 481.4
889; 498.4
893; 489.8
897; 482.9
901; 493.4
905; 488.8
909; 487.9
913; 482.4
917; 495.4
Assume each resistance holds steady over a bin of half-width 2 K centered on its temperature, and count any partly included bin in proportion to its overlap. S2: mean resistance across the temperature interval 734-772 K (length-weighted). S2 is 491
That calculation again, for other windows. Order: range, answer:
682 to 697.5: 436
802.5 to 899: 465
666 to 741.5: 480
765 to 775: 455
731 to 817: 403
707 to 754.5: 508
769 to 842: 384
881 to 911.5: 488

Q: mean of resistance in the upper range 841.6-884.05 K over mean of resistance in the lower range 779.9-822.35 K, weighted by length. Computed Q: 1.51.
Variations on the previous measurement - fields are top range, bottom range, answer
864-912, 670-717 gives 1.05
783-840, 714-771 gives 0.76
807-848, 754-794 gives 1.13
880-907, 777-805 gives 1.62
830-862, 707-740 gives 0.97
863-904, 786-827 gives 1.41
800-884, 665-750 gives 0.94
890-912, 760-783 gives 1.15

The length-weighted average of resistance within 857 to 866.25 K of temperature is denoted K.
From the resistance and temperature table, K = 495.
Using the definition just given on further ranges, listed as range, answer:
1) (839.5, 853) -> 498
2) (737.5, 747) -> 499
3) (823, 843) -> 493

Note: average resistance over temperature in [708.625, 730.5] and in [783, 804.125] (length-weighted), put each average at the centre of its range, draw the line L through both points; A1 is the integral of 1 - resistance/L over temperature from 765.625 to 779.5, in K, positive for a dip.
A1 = -2.8 K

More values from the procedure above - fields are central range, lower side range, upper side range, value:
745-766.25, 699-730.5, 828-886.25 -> 0.3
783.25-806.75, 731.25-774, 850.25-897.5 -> 9.8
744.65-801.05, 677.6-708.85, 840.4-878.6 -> 7.7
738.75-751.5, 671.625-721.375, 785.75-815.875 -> -3.5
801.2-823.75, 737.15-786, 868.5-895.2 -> 5.0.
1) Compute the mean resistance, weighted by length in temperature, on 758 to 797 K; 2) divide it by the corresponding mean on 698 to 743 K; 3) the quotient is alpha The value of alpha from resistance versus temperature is 0.78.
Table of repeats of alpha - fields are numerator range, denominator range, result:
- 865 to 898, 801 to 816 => 1.56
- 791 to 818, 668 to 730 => 0.66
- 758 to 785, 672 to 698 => 0.93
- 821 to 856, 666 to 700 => 1.09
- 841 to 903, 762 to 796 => 1.31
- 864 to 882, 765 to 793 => 1.31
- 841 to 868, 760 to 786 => 1.21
